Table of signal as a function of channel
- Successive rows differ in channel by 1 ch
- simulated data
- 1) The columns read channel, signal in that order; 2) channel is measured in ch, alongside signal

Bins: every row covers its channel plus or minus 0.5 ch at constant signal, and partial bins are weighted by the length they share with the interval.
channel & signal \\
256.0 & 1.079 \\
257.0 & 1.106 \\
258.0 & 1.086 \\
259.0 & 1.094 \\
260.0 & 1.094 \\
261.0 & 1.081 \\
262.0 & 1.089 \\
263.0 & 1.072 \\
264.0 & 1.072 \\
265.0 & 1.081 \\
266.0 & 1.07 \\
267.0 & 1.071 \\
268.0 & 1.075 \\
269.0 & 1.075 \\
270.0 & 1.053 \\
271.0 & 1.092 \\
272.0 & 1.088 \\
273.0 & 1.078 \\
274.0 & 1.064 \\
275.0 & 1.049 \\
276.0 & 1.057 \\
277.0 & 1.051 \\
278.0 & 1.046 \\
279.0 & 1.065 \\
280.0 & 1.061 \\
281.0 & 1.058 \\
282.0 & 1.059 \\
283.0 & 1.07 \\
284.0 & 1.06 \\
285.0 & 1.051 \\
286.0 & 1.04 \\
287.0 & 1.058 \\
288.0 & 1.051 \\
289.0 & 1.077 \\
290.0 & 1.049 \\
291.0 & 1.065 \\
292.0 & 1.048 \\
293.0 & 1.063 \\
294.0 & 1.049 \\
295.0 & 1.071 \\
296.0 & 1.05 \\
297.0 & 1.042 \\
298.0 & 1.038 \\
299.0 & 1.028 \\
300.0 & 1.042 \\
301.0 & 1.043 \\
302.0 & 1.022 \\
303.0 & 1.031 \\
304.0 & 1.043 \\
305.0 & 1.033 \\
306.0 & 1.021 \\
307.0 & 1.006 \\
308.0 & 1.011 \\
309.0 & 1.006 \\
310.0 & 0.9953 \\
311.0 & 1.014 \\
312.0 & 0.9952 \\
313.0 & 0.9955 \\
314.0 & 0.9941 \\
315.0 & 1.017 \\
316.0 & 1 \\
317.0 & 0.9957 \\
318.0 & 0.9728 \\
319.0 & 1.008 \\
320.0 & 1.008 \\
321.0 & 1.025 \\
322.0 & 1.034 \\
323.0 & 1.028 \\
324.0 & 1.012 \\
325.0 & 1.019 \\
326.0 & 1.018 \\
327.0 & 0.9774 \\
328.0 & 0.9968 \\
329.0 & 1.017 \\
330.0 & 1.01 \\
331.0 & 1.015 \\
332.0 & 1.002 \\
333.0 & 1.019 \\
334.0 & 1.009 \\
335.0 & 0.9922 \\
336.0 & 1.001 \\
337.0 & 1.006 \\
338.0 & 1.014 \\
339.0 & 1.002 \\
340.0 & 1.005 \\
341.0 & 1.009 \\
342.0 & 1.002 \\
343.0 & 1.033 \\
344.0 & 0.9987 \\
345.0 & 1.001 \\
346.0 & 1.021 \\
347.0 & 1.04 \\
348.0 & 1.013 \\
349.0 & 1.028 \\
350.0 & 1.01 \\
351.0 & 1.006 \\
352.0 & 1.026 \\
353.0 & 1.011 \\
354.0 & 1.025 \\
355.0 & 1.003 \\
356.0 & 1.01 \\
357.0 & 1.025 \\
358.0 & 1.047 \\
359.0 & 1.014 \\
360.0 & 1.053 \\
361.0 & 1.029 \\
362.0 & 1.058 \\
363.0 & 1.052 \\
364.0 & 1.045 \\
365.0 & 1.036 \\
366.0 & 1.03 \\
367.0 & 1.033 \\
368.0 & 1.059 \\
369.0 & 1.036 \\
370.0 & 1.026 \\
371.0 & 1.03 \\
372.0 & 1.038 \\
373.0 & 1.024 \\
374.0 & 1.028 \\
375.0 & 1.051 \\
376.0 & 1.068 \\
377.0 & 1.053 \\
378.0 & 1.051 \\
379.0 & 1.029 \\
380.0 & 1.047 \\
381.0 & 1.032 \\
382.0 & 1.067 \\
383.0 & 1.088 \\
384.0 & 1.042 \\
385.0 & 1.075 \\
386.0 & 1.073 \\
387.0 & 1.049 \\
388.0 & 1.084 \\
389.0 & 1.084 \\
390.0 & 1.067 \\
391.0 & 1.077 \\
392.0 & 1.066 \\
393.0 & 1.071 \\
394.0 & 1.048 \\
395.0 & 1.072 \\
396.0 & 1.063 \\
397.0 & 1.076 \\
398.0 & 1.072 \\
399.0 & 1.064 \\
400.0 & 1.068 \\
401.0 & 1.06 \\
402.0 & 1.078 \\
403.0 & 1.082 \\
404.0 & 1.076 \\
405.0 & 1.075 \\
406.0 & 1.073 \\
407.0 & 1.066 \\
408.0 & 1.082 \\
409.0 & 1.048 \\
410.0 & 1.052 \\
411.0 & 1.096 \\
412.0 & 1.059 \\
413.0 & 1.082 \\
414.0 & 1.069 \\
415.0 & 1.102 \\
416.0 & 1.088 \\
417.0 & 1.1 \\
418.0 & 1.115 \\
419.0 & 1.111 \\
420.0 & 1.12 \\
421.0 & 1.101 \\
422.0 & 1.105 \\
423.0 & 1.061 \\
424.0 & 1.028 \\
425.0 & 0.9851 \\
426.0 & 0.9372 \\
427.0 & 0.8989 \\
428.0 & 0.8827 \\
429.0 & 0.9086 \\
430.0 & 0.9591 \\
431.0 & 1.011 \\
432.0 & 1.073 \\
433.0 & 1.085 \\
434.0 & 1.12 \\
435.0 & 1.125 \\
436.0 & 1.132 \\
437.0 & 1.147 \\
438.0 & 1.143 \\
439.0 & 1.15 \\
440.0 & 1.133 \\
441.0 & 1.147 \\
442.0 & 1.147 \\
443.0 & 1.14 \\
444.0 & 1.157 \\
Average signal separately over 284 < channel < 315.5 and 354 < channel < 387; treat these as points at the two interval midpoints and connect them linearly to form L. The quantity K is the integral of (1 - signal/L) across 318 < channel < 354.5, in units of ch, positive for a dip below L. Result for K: 0.93 ch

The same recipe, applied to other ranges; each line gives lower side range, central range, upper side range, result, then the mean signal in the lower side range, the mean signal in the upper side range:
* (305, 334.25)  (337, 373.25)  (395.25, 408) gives 0.4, 1.01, 1.07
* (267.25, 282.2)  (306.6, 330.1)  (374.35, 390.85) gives 1.3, 1.06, 1.06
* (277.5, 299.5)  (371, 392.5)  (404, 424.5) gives 0.4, 1.05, 1.08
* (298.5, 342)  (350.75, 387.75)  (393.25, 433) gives -0.2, 1.01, 1.05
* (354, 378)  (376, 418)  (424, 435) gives -2.2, 1.04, 0.994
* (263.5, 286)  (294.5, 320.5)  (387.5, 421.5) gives 1.2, 1.07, 1.08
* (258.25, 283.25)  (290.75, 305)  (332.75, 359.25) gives 0.1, 1.07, 1.01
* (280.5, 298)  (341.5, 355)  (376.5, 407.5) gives 0.6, 1.06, 1.07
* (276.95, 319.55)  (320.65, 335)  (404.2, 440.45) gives 0.4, 1.03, 1.06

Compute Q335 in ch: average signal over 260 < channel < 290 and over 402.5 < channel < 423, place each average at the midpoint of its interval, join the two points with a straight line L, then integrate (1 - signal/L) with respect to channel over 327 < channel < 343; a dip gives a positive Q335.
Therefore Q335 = 1.0 ch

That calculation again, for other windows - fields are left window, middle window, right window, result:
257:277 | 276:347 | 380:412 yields 3.2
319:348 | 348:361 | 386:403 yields 0.1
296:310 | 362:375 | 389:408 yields 0.2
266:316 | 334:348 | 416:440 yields 0.5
